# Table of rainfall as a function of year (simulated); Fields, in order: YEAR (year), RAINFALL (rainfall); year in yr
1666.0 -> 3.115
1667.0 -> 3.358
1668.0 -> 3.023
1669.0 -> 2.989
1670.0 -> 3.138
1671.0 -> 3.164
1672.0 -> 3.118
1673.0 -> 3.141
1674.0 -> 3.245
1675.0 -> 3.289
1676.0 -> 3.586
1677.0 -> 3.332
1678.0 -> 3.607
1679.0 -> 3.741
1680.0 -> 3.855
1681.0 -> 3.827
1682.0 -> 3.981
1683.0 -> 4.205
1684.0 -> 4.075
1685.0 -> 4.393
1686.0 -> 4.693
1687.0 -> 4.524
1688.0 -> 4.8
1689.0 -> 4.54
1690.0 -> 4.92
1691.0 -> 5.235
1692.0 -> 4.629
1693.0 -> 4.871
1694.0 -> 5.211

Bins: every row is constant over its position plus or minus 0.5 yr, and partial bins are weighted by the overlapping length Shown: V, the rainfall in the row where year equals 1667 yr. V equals 3.358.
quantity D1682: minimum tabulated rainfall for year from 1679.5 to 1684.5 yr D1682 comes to 3.827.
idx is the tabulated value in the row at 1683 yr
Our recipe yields 4.205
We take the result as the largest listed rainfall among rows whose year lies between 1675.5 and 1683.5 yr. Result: 4.205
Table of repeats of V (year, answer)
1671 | 3.164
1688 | 4.8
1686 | 4.693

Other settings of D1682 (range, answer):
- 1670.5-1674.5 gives 3.118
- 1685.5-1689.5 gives 4.524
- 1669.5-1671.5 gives 3.138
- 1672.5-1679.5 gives 3.141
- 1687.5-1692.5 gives 4.54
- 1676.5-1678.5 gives 3.332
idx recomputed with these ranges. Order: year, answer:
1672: 3.118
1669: 2.989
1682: 3.981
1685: 4.393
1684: 4.075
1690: 4.92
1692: 4.629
